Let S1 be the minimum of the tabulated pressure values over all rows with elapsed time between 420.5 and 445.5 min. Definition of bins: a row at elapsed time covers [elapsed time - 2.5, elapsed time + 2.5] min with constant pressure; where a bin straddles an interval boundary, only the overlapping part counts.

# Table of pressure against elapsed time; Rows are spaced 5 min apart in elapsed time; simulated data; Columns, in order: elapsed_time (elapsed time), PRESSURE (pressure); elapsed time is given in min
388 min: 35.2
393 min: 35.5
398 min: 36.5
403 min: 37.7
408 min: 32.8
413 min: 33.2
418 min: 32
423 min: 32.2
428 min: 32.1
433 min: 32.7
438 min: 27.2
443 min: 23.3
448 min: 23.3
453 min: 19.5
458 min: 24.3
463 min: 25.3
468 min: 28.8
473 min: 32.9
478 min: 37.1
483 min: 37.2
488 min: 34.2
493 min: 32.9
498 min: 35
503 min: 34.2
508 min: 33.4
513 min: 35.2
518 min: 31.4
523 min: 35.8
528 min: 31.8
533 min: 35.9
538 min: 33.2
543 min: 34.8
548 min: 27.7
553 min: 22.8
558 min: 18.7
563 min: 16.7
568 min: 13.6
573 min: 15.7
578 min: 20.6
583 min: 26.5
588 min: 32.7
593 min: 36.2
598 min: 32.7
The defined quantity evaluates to 23.3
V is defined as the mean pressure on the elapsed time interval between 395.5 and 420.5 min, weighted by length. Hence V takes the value 34.4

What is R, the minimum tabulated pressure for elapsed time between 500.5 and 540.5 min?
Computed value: 31.4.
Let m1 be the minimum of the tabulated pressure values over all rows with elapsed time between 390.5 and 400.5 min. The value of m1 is 35.5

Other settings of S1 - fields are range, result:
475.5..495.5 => 32.9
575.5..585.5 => 20.6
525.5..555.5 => 22.8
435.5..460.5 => 19.5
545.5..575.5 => 13.6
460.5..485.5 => 25.3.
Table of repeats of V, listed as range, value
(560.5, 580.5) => 16.6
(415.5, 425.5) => 32.1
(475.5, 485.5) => 37.1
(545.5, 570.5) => 19.9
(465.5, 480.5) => 32.9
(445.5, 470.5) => 24.2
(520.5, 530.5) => 33.8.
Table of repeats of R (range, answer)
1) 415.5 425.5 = 32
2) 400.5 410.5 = 32.8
